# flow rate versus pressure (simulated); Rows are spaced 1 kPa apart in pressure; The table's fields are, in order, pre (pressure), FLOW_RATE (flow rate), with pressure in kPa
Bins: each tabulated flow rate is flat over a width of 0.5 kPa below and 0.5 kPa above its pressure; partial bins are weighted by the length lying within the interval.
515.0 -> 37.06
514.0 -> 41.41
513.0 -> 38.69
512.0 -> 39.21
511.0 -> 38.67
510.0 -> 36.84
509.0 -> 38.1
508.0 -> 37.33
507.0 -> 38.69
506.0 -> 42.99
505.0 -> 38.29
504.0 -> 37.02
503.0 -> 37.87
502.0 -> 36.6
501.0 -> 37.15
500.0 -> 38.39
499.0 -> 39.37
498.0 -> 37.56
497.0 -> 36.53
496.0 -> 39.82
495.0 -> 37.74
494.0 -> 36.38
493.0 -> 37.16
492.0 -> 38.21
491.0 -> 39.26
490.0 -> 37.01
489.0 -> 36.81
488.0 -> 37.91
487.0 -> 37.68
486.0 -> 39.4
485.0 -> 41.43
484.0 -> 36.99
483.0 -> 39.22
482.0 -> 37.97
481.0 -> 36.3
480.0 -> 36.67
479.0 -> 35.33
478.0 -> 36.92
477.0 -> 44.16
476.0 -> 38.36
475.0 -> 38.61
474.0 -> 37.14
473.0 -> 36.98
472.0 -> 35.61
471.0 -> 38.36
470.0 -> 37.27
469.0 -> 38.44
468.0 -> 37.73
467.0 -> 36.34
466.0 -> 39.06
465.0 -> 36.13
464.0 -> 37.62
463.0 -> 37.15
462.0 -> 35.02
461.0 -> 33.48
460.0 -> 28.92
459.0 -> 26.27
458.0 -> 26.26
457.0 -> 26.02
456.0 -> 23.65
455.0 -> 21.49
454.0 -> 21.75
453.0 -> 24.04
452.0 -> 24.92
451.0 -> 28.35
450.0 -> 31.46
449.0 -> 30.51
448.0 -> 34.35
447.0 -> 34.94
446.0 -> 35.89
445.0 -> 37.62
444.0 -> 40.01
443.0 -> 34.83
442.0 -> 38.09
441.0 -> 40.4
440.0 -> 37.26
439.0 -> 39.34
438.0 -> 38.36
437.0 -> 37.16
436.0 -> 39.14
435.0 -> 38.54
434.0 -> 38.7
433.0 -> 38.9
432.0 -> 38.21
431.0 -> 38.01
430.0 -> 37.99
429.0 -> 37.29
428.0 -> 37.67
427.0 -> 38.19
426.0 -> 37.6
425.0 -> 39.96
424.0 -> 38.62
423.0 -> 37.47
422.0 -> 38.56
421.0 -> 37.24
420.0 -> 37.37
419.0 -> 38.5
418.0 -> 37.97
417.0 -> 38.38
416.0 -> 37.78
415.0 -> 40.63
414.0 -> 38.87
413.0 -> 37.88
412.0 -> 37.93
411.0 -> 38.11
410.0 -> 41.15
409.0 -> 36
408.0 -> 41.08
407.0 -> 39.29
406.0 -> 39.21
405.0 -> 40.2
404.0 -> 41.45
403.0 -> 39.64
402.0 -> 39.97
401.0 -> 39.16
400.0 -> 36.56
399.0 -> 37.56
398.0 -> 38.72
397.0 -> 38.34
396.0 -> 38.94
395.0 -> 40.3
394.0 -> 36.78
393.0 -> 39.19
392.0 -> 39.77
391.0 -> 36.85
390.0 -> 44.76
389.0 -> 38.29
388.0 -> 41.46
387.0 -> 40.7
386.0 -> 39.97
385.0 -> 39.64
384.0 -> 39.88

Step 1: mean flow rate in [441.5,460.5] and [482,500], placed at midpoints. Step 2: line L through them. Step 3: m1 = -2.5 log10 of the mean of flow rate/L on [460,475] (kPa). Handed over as -0.10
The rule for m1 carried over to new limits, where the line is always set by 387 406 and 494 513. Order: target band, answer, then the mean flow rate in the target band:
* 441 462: 0.260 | 30.5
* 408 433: 0.023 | 38.3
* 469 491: 0.014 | 38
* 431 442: 0.011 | 38.6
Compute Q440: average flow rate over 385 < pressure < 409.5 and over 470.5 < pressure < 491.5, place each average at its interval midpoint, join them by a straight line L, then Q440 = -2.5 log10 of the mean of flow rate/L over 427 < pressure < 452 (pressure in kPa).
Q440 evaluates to 0.06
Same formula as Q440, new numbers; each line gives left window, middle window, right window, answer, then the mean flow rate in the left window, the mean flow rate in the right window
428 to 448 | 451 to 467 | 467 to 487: 0.268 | 37.8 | 38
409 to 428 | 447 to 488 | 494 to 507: 0.124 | 38.4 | 38.2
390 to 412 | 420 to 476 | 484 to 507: 0.104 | 39.1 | 38.2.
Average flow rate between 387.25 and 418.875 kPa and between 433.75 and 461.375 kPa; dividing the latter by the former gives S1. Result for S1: 0.83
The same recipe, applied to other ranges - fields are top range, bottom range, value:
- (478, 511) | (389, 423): 0.98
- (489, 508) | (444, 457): 1.30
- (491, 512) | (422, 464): 1.11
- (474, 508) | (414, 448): 1.00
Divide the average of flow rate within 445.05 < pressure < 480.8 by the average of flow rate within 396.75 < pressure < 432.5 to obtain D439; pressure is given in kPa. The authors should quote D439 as 0.87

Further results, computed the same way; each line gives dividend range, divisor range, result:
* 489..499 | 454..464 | 1.31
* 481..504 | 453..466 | 1.28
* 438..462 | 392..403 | 0.82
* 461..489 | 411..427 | 0.98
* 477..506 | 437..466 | 1.17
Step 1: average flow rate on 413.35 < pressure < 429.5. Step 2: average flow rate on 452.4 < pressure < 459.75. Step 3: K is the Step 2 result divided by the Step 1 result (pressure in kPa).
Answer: 0.6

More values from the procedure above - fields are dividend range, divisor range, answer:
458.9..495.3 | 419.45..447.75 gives 0.98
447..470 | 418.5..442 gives 0.81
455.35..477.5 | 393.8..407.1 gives 0.89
